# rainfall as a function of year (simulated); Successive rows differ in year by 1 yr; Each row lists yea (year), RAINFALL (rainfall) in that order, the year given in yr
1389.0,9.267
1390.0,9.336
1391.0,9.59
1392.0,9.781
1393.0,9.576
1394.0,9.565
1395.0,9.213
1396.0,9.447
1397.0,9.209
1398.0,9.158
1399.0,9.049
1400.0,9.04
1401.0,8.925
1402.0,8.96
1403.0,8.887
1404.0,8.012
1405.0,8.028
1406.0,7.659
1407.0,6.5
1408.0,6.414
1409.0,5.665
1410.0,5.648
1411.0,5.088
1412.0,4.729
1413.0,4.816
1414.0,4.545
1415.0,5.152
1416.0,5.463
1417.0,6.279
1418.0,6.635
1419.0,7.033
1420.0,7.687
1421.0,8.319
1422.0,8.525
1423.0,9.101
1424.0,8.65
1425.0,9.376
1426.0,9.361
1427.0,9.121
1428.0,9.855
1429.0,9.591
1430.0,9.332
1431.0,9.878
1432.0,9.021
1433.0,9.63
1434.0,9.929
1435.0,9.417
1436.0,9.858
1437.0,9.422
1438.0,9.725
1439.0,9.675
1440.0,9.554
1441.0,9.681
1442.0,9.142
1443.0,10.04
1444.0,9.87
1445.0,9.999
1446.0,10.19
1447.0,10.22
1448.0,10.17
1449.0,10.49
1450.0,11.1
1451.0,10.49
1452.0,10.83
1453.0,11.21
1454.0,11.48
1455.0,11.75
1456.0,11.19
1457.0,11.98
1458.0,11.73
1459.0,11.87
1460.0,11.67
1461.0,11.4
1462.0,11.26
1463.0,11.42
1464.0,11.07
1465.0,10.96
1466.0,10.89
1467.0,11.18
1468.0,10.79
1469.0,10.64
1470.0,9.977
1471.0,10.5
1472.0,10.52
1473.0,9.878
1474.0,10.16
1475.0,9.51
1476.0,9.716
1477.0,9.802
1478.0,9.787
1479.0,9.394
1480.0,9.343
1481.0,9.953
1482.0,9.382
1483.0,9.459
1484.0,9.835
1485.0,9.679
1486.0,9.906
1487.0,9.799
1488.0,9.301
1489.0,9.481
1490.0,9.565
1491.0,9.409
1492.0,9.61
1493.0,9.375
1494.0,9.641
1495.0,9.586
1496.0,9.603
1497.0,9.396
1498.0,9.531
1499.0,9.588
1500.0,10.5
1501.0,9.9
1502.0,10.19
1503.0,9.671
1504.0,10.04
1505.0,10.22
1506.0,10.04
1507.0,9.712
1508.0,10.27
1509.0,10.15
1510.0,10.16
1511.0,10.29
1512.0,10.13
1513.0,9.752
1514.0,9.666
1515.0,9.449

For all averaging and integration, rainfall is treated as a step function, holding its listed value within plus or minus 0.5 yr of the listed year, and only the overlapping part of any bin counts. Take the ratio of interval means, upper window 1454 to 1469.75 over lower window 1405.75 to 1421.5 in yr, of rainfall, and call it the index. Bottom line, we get 1.86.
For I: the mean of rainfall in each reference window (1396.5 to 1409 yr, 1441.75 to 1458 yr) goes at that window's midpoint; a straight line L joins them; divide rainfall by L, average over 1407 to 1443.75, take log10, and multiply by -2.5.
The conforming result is 0.17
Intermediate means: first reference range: 8.21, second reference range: 10.7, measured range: 8.08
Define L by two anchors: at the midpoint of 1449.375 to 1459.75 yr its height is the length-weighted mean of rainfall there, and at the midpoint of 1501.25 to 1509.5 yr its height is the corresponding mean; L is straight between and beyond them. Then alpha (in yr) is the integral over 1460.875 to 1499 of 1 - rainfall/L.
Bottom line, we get 2.51 yr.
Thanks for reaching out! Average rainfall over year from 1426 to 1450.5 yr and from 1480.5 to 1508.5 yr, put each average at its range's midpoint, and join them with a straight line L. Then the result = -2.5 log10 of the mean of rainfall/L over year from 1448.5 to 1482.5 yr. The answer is -0.10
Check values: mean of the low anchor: 9.78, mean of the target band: 10.7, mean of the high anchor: 9.74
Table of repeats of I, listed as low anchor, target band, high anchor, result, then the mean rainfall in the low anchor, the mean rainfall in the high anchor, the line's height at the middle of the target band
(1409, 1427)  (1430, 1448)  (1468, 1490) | -0.23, 6.88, 9.83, 7.89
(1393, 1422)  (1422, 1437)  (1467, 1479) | -0.13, 7.39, 10.1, 8.31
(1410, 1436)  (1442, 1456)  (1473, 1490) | -0.22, 7.86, 9.66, 8.66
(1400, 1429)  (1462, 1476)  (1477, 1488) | -0.15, 7.37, 9.64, 9.19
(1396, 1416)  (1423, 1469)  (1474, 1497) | -0.23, 7.15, 9.6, 8.38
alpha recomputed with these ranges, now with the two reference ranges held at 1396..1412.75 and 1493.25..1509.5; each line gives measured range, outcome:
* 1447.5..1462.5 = -4.21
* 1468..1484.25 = -1.10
